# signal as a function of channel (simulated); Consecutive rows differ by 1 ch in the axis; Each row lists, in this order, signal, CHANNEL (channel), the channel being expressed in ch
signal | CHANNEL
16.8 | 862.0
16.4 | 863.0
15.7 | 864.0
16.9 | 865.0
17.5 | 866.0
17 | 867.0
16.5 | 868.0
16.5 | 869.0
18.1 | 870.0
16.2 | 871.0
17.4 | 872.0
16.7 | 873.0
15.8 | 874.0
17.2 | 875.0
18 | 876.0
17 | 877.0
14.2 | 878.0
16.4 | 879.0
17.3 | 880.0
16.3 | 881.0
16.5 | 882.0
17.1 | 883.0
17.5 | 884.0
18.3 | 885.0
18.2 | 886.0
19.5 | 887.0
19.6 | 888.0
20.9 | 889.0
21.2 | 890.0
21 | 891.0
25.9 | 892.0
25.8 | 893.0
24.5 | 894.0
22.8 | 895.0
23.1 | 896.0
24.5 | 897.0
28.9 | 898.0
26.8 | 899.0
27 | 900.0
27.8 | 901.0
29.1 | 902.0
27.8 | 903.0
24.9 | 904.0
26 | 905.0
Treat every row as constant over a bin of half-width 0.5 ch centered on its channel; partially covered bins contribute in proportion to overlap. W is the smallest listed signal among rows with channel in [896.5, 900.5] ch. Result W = 24.5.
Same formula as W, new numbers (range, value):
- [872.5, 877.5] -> 15.8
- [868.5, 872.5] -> 16.2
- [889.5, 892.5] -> 21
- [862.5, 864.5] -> 15.7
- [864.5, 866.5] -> 16.9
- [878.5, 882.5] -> 16.3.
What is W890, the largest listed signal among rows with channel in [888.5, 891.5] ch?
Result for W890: 21.2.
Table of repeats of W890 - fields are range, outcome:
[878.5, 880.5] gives 17.3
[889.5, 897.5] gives 25.9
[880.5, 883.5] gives 17.1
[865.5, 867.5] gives 17.5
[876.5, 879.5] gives 17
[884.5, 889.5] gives 20.9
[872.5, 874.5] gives 16.7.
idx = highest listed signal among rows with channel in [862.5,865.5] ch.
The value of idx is 16.9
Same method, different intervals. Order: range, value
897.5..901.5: 28.9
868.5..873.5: 18.1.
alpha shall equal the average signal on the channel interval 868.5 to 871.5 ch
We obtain 16.9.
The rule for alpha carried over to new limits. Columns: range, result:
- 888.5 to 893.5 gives 23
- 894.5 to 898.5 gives 24.8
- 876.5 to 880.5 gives 16.2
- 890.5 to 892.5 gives 23.4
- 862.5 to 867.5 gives 16.7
